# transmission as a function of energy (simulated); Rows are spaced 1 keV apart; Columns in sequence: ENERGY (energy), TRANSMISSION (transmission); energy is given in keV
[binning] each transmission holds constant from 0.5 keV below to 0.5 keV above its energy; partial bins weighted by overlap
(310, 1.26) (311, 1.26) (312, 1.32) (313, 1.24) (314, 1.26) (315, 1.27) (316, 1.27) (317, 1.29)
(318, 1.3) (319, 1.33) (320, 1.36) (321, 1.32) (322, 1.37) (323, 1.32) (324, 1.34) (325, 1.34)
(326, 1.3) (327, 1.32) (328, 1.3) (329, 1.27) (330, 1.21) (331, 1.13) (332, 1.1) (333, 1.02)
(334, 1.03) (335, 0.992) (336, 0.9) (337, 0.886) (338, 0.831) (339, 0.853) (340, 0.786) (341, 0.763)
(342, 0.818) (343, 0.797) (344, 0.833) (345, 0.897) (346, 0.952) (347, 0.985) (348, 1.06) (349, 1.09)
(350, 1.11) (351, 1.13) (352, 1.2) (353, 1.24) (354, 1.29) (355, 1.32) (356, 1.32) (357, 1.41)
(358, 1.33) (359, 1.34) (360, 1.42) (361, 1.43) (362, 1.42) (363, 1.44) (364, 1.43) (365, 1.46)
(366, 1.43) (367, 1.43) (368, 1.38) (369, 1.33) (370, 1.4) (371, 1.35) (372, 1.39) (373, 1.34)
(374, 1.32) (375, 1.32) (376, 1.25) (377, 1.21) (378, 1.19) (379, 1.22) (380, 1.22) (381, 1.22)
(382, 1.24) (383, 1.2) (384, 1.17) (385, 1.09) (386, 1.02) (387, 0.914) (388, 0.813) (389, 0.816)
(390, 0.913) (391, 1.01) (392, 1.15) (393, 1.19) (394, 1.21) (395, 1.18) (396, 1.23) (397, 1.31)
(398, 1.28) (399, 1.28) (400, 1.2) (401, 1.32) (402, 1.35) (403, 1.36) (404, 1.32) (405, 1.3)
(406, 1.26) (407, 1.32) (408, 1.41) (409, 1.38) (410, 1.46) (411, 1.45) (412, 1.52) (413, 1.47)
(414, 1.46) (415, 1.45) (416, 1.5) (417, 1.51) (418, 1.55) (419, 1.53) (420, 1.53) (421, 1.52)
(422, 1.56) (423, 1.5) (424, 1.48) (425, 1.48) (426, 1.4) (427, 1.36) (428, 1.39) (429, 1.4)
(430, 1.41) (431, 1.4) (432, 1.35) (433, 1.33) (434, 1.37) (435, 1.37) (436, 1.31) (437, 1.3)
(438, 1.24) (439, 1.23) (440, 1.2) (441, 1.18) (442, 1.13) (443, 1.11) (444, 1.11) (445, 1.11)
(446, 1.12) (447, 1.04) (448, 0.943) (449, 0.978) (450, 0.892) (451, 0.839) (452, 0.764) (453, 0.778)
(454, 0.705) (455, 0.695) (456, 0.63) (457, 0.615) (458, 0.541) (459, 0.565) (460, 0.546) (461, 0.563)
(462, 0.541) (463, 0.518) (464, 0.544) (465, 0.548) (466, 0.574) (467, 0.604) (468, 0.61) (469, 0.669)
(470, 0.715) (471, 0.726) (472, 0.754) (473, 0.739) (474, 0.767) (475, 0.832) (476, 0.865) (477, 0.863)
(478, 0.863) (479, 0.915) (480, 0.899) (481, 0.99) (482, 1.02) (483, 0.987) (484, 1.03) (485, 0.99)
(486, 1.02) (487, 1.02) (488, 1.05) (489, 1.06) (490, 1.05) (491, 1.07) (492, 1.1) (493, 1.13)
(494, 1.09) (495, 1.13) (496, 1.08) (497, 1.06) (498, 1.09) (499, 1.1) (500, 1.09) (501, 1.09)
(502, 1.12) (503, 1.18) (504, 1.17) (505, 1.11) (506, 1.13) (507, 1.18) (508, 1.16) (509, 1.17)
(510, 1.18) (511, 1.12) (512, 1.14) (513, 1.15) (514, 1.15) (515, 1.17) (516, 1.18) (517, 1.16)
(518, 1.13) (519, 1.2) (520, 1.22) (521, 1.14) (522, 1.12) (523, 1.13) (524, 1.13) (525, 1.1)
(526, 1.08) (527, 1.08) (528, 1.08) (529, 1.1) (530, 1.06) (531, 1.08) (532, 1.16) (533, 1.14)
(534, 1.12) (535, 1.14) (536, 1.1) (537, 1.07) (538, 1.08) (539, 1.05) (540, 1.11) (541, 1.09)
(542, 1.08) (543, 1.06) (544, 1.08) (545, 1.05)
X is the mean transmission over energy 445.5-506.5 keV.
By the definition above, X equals 0.881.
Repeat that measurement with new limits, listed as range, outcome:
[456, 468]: 0.565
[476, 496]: 1.01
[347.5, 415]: 1.27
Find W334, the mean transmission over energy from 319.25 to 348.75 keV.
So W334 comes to 1.07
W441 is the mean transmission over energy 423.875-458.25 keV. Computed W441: 1.12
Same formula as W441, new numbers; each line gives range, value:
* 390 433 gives 1.37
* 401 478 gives 1.1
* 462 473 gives 0.627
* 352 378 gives 1.35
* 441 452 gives 1.02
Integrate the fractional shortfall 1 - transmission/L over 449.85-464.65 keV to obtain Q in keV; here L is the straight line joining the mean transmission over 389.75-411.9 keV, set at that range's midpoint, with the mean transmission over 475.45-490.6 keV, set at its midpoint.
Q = 5.9 keV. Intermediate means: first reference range 1.28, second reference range 0.975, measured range 0.642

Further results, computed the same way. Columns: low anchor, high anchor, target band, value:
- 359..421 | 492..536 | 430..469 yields 9.6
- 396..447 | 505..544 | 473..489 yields 3.7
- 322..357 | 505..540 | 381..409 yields -2.1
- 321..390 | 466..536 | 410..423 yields -4.5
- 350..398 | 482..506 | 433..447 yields -0.7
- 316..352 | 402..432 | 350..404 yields 0.6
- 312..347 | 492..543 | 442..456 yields 2.4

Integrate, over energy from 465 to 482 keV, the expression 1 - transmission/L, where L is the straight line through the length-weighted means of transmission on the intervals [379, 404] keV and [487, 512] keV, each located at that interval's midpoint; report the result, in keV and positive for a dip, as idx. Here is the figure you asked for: 5.3 keV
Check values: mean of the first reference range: 1.16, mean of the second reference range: 1.11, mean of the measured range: 0.775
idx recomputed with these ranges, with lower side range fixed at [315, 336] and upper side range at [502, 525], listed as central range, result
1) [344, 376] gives -1.55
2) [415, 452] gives -3.15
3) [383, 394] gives 1.67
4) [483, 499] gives 1.38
